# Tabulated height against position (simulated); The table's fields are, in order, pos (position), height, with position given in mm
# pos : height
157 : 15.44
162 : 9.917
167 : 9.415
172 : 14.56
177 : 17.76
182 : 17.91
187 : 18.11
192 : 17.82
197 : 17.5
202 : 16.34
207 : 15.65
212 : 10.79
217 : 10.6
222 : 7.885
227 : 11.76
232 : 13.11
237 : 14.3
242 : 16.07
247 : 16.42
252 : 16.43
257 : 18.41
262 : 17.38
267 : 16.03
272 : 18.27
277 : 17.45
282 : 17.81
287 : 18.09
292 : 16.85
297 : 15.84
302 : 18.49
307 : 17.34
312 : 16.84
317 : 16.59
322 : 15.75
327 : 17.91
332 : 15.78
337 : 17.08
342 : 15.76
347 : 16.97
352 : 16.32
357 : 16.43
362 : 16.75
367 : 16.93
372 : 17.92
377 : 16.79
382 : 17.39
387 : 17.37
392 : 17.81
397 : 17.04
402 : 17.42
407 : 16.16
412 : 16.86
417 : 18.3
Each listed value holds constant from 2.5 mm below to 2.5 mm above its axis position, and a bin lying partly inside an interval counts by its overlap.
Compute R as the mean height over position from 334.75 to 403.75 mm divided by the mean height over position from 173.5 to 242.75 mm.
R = 1.2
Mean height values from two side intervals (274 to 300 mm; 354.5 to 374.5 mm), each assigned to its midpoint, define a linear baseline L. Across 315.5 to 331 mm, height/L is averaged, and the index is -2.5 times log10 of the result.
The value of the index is 0.03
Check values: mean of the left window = 17.3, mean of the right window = 17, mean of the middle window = 16.7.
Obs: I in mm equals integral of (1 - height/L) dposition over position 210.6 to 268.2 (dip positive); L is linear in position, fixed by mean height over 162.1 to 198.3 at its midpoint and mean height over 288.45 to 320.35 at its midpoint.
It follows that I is 7.9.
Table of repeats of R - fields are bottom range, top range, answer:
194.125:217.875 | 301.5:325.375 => 1.17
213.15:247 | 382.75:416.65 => 1.37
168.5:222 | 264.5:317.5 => 1.13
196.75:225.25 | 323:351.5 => 1.30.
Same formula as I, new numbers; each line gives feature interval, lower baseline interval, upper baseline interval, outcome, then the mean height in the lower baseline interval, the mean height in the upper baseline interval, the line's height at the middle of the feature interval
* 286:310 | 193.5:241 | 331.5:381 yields -3.10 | 13.3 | 16.7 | 15.3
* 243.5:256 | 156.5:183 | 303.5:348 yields -1.07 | 13.9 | 16.7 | 15.3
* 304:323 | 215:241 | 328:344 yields -1.64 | 11.8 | 16.4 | 15.4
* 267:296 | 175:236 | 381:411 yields -3.44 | 14.6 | 17.2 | 15.6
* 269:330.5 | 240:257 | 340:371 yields -2.29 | 16.6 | 16.6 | 16.6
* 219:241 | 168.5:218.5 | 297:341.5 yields 5.49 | 15.7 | 16.9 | 16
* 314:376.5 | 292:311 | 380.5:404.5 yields 2.11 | 17.1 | 17.4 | 17.3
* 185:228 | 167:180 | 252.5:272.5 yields 4.52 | 14.9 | 17.3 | 15.8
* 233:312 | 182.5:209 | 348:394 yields 0.89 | 17.2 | 17.1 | 17.1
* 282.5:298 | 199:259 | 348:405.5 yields -1.92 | 14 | 17.1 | 15.3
